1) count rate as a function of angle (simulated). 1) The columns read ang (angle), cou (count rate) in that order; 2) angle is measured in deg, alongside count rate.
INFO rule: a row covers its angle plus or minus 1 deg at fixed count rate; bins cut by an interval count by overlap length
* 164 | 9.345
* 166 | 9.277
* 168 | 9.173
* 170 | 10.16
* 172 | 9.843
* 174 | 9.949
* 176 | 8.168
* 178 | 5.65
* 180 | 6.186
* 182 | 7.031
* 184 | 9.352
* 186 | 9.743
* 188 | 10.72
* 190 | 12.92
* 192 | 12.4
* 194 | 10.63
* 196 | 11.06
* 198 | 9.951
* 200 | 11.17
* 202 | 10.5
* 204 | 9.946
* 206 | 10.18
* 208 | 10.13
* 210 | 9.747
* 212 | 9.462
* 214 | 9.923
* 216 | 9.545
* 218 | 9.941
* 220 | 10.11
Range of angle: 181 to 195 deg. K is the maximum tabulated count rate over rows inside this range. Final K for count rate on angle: 12.92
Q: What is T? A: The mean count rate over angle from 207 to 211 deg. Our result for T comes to 9.94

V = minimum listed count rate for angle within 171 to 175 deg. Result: 9.843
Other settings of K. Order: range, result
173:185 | 9.949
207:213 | 10.13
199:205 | 11.17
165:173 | 10.16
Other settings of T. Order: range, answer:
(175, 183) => 6.76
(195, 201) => 10.7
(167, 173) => 9.73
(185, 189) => 10.2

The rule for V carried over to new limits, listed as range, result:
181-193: 7.031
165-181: 5.65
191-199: 9.951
